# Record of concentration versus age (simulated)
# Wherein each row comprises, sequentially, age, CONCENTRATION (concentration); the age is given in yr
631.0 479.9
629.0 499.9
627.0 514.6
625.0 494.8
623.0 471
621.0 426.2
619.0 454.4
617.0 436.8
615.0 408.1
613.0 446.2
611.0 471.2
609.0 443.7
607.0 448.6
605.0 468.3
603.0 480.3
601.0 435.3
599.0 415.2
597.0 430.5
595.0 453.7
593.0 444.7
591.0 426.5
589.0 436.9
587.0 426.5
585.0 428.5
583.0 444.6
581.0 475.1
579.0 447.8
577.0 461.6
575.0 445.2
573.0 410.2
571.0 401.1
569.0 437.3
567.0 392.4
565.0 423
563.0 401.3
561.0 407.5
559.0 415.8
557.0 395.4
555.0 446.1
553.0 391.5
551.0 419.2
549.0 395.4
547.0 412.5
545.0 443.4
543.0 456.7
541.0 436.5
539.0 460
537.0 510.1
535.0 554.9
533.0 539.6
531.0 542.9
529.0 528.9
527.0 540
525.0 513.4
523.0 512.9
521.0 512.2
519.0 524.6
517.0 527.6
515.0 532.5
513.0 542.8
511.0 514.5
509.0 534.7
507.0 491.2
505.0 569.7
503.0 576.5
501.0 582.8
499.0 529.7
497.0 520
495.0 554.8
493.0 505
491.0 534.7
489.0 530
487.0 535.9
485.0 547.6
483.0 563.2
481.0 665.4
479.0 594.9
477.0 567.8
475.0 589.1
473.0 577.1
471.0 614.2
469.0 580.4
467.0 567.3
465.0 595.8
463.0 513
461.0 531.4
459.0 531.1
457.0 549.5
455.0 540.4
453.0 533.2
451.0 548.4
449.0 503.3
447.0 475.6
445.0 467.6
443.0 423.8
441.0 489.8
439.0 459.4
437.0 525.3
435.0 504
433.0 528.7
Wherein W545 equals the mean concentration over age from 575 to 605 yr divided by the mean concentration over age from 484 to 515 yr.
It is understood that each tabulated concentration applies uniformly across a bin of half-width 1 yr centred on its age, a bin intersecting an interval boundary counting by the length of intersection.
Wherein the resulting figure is 0.83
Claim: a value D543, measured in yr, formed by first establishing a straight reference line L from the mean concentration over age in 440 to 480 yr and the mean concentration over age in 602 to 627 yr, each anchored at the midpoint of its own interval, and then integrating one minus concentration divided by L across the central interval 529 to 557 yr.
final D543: 1.9 yr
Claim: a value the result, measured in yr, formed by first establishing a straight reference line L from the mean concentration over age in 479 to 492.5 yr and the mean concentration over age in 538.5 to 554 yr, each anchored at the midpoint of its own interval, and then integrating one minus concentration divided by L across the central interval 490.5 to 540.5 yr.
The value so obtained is -3.6 yr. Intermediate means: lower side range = 563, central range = 529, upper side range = 426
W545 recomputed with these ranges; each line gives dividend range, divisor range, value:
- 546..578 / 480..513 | 0.76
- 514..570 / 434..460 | 0.93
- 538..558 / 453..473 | 0.76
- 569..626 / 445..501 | 0.81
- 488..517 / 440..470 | 1.03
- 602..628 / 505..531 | 0.87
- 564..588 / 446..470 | 0.80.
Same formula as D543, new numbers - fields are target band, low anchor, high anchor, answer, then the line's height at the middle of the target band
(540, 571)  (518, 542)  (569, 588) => 3.7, 474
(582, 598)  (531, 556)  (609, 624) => 0.5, 450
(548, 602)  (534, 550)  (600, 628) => 3.7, 458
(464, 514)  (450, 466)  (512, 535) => -2.1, 537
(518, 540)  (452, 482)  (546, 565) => -3.1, 458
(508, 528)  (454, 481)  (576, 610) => -0.2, 519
